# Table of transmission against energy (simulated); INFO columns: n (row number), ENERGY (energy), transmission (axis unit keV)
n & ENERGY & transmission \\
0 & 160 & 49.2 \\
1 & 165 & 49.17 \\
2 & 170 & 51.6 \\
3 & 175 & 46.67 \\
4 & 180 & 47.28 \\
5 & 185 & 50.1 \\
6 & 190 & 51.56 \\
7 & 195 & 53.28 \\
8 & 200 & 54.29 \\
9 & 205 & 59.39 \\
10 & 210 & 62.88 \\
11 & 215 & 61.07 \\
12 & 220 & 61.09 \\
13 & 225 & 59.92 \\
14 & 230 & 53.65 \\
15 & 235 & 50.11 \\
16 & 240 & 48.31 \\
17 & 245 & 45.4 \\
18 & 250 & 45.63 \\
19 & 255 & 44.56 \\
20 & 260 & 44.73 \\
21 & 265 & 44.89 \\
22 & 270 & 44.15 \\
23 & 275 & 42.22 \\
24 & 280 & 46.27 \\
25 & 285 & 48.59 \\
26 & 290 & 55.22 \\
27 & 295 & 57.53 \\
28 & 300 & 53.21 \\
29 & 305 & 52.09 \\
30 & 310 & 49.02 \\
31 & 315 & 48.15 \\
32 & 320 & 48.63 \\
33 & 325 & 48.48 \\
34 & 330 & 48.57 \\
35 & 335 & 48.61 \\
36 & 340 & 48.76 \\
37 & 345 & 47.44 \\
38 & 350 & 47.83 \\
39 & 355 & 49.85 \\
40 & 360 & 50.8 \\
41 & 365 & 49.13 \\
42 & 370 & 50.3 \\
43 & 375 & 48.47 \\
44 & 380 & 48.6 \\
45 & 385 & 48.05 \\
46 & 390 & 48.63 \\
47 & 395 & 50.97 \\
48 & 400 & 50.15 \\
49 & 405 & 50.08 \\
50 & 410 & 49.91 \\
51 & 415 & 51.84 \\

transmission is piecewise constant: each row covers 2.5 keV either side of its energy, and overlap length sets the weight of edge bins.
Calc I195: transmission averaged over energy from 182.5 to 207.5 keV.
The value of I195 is 53.7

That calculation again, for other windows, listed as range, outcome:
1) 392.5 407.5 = 50.4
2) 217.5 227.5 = 60.5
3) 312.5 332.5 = 48.5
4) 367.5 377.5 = 49.4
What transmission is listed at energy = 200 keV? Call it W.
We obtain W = 54.29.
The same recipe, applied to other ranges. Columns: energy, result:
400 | 50.15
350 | 47.83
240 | 48.31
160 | 49.2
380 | 48.6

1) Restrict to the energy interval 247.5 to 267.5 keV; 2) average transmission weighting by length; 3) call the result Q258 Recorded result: 45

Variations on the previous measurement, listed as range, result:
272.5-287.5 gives 45.7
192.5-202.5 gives 53.8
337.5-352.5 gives 48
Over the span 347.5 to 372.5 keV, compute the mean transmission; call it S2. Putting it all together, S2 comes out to 49.6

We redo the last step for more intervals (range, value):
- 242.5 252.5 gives 45.5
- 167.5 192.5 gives 49.4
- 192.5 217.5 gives 58.2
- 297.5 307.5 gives 52.6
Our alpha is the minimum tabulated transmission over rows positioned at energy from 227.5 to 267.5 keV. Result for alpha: 44.56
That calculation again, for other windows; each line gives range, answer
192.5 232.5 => 53.28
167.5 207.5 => 46.67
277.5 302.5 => 46.27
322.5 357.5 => 47.44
